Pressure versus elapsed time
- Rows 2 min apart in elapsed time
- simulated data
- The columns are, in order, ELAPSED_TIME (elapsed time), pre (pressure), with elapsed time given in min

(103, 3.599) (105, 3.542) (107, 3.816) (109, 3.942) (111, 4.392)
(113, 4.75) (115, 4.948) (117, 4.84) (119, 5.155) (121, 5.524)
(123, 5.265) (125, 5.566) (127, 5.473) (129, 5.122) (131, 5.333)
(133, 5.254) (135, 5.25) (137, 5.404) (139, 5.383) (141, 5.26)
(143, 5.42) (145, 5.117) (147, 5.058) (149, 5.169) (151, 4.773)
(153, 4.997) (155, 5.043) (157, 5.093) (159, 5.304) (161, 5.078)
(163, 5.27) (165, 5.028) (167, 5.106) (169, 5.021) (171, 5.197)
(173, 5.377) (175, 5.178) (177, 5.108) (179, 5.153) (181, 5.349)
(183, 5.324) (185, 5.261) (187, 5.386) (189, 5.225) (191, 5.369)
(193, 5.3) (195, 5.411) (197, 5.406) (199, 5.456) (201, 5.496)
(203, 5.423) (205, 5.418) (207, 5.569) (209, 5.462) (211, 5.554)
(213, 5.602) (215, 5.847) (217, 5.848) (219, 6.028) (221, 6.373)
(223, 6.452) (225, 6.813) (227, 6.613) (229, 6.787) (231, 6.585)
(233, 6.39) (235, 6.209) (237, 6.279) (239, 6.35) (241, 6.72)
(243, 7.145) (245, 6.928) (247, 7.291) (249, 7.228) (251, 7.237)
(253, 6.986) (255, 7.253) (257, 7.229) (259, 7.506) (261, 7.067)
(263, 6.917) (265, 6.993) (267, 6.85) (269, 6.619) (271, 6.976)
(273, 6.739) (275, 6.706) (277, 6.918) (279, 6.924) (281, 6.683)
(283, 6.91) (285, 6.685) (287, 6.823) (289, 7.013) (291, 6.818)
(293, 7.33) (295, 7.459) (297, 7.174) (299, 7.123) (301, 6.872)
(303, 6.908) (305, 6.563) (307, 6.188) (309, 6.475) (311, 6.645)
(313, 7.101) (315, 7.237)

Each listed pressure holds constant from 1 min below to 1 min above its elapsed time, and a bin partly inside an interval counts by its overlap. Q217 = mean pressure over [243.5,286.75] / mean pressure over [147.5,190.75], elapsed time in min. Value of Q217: 1.35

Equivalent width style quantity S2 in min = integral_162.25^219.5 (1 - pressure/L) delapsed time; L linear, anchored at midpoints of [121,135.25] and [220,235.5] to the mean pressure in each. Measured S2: 6.72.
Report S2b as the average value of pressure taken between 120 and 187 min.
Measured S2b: 5.22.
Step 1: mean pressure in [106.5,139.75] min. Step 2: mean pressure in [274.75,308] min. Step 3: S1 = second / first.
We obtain 1.4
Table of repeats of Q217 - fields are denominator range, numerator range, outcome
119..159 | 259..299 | 1.33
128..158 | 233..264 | 1.34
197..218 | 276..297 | 1.25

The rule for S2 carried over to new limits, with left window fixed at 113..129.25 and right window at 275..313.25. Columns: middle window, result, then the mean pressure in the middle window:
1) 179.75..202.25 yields 2.0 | 5.36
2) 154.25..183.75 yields 2.6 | 5.18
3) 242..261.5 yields -2.2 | 7.19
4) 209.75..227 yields 0.2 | 6.09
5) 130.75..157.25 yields 1.2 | 5.18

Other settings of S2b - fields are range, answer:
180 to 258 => 6.12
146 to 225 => 5.39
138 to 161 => 5.14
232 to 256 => 6.83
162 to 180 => 5.16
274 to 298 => 6.95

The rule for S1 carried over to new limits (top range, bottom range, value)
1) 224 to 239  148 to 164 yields 1.28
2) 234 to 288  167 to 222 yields 1.27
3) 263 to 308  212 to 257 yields 1.04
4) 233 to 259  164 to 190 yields 1.33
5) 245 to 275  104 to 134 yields 1.45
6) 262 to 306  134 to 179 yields 1.34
